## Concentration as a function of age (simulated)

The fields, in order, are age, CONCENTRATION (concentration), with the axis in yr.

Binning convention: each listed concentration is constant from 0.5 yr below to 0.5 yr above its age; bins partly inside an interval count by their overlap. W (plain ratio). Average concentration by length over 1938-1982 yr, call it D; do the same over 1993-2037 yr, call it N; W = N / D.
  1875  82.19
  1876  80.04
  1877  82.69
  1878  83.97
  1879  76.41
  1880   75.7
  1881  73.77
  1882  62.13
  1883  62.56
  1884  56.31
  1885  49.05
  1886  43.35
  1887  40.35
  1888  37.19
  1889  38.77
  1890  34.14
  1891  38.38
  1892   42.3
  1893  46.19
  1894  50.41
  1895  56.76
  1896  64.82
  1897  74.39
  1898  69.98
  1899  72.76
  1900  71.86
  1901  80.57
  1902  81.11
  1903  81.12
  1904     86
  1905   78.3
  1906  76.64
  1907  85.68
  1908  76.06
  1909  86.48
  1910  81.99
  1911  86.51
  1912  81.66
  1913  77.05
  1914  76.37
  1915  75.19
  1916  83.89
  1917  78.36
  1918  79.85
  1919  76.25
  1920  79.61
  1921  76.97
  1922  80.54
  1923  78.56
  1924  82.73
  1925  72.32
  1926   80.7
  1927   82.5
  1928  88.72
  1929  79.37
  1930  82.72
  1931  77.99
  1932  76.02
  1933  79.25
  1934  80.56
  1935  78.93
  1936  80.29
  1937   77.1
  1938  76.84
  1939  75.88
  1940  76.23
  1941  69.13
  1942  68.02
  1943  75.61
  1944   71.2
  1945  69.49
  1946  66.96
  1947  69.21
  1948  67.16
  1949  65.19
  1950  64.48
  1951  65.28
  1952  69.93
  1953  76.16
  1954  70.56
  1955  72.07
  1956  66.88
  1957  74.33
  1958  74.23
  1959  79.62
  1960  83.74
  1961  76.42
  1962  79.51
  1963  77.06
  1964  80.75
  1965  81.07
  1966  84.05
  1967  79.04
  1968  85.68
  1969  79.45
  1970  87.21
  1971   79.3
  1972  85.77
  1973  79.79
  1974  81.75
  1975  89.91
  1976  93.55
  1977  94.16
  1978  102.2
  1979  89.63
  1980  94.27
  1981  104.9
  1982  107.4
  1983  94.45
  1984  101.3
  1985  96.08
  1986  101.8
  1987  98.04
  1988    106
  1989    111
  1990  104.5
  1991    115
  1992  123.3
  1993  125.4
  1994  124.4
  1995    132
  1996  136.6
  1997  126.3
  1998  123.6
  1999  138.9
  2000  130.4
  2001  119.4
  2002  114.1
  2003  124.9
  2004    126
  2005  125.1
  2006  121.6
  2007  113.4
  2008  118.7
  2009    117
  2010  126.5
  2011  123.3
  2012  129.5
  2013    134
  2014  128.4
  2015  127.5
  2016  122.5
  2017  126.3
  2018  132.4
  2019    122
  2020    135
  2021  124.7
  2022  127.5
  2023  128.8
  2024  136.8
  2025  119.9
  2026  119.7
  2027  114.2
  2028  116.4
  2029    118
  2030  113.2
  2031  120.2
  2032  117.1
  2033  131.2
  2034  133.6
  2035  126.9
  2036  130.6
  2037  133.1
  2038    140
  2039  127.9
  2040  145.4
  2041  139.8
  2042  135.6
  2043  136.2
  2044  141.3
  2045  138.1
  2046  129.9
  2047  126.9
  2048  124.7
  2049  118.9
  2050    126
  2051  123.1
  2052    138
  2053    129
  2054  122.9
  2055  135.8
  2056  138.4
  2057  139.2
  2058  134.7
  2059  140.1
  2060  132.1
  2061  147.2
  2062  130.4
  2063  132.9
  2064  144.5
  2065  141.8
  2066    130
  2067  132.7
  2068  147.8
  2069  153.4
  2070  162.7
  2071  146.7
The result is 1.59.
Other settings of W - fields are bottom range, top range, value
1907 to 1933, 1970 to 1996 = 1.27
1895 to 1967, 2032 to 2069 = 1.75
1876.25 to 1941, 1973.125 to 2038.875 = 1.64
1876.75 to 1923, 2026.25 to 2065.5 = 1.90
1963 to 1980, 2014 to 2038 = 1.46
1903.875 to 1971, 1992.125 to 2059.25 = 1.65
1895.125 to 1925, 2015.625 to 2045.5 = 1.64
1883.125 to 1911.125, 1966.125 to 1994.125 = 1.53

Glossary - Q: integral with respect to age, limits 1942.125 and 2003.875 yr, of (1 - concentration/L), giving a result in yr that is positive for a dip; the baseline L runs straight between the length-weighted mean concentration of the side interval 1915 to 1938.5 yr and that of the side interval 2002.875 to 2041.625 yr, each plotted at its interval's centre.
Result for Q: 6.4 yr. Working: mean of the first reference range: 79.5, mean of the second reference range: 126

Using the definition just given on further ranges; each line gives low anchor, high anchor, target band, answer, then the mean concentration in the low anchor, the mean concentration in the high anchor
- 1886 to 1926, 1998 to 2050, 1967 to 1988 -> 2.46 yr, 70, 127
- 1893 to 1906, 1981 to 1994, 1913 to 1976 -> 8.56 yr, 71.5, 108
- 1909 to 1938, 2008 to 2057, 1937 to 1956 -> 4.07 yr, 79.8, 128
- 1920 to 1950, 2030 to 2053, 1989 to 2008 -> -2.56 yr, 75.9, 131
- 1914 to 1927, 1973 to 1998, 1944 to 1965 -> 4.64 yr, 78.8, 106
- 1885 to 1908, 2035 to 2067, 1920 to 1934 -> -0.77 yr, 61.5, 134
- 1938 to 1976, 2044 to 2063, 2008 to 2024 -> -2.43 yr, 75.9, 132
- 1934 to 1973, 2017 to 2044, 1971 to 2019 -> -4.28 yr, 75.4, 128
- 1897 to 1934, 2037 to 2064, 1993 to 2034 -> -2.12 yr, 79.4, 134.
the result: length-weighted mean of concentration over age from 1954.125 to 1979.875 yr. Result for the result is 82.3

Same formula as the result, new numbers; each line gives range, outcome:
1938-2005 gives 91.9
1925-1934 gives 80.4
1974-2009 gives 112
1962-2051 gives 115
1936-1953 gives 70.9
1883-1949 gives 71.2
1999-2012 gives 123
